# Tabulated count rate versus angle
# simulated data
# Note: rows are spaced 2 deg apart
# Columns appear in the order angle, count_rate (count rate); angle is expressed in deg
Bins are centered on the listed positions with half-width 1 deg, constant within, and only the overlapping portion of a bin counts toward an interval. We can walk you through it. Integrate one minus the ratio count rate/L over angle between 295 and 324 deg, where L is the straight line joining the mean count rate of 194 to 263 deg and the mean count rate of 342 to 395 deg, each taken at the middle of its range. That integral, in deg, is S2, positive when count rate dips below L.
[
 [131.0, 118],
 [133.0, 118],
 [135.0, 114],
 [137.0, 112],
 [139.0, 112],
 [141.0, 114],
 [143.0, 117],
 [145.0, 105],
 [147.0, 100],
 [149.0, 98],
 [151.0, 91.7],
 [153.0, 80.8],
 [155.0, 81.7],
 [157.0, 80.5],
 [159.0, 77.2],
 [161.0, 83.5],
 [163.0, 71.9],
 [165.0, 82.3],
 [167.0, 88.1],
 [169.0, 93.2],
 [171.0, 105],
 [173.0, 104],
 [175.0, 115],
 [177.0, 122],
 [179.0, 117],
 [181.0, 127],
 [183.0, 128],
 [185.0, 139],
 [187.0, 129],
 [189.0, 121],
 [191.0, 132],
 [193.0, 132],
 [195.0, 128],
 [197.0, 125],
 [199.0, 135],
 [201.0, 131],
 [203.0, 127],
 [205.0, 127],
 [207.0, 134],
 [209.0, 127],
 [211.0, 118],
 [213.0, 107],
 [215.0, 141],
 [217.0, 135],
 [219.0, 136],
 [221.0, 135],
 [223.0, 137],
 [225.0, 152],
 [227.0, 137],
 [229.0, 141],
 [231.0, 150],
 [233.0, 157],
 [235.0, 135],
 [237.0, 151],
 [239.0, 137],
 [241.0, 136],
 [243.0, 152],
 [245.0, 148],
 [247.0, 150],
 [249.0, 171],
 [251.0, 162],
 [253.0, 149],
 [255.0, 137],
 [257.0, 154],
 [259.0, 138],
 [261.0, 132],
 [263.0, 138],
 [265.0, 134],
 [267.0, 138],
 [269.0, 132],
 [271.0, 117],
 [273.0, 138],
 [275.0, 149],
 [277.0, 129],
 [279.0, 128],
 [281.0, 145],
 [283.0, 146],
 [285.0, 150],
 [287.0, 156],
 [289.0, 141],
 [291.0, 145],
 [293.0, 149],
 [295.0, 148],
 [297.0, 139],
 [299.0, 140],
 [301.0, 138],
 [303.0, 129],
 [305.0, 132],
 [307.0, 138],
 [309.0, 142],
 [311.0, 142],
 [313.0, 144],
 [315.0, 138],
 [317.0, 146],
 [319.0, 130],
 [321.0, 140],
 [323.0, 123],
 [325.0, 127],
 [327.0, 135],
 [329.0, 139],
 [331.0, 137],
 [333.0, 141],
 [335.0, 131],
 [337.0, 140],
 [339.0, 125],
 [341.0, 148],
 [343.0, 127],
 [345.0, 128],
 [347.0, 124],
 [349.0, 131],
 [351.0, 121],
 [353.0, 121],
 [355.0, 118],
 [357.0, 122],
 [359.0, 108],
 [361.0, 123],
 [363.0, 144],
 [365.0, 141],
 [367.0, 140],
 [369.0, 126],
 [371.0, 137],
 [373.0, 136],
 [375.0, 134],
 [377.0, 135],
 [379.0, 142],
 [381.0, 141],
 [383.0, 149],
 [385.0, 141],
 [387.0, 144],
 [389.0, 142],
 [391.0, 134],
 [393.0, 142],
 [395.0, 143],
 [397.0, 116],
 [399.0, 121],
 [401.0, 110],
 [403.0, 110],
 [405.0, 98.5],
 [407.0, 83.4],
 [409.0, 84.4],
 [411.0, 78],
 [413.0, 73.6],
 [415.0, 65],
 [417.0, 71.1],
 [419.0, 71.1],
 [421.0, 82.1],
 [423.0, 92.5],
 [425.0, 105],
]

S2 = -0.43 deg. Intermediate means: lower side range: 139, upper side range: 133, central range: 138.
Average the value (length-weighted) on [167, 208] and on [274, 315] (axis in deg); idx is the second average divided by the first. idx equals 1.2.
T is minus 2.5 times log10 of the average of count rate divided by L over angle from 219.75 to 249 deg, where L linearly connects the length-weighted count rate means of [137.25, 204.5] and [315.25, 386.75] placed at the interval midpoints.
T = -0.23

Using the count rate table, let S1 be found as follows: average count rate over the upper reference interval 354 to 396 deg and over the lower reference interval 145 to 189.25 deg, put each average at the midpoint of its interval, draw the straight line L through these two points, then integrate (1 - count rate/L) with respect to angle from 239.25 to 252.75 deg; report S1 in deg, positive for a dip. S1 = -4.5 deg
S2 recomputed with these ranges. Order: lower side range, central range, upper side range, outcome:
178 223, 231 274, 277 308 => -2.39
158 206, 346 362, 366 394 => 1.72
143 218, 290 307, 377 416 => -3.71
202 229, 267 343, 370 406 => -3.51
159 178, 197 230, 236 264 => -2.33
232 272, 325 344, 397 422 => -3.45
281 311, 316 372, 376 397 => 3.97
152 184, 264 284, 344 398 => -3.42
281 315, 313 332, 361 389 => 0.77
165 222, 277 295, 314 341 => -1.76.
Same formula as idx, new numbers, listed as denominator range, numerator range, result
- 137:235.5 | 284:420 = 1.09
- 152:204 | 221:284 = 1.30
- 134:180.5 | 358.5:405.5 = 1.34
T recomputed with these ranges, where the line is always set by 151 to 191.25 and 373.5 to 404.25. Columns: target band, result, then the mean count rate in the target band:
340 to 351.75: -0.02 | 130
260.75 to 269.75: -0.16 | 135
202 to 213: -0.16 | 125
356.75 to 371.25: 0.00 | 130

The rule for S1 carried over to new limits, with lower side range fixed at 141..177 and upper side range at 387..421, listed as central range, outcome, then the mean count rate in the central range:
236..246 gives -4.9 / 145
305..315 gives -4.1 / 140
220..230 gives -4.5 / 140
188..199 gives -3.8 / 128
